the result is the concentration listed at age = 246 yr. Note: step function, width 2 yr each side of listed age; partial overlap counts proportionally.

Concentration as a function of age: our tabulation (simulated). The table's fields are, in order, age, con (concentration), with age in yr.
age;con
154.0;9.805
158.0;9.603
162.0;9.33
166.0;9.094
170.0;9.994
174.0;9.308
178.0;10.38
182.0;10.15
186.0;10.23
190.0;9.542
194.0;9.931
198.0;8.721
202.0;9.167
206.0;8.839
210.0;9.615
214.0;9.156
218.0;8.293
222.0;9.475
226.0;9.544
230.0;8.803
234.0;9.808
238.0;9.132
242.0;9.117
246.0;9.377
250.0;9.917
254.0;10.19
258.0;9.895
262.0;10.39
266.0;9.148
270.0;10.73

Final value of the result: 9.377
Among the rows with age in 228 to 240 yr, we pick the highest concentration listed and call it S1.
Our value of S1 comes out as 9.808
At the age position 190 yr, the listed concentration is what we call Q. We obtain 9.542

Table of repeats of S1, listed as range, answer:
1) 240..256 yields 10.19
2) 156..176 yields 9.994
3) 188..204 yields 9.931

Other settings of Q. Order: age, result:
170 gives 9.994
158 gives 9.603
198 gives 8.721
